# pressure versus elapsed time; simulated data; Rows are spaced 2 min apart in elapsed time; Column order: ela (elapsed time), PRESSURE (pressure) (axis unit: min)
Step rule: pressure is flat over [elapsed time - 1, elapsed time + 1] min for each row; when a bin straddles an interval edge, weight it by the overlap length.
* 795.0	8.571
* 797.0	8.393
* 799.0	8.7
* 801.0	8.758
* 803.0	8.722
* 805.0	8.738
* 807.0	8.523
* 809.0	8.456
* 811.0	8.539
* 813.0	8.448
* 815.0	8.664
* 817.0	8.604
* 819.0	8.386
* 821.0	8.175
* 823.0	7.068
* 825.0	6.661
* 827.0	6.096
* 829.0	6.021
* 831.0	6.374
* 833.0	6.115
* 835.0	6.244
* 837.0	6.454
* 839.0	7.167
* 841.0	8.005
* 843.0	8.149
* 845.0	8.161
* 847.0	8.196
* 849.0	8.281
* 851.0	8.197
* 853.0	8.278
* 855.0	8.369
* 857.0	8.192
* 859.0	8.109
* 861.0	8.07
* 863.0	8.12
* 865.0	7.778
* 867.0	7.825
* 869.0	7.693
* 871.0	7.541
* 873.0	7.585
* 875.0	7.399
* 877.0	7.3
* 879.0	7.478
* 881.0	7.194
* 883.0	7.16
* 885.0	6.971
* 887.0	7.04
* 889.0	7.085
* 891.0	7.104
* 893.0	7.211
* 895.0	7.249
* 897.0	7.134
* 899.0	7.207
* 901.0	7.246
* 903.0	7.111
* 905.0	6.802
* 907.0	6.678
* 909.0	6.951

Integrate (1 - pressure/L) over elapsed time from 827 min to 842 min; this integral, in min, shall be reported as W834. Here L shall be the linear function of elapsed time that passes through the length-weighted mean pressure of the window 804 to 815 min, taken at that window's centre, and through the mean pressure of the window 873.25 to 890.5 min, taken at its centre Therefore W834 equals 2.8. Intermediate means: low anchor 8.55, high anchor 7.22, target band 6.59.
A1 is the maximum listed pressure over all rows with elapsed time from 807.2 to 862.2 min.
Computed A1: 8.664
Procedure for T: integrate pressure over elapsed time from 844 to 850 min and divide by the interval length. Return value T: 8.21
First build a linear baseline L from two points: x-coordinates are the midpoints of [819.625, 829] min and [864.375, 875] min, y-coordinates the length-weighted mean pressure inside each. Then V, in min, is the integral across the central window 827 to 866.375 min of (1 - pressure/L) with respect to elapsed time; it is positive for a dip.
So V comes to -1.3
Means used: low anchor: 6.95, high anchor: 7.65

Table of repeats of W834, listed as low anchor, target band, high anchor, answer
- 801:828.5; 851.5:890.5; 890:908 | -1.2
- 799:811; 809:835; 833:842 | 1.1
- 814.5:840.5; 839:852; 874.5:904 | -1.8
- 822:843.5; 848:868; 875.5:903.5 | -3.4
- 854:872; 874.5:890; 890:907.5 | 0.6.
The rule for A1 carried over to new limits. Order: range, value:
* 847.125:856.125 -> 8.369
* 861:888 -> 8.12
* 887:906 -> 7.249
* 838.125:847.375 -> 8.196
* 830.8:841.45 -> 8.005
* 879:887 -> 7.478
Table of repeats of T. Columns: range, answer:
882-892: 7.07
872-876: 7.49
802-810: 8.61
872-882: 7.39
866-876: 7.61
